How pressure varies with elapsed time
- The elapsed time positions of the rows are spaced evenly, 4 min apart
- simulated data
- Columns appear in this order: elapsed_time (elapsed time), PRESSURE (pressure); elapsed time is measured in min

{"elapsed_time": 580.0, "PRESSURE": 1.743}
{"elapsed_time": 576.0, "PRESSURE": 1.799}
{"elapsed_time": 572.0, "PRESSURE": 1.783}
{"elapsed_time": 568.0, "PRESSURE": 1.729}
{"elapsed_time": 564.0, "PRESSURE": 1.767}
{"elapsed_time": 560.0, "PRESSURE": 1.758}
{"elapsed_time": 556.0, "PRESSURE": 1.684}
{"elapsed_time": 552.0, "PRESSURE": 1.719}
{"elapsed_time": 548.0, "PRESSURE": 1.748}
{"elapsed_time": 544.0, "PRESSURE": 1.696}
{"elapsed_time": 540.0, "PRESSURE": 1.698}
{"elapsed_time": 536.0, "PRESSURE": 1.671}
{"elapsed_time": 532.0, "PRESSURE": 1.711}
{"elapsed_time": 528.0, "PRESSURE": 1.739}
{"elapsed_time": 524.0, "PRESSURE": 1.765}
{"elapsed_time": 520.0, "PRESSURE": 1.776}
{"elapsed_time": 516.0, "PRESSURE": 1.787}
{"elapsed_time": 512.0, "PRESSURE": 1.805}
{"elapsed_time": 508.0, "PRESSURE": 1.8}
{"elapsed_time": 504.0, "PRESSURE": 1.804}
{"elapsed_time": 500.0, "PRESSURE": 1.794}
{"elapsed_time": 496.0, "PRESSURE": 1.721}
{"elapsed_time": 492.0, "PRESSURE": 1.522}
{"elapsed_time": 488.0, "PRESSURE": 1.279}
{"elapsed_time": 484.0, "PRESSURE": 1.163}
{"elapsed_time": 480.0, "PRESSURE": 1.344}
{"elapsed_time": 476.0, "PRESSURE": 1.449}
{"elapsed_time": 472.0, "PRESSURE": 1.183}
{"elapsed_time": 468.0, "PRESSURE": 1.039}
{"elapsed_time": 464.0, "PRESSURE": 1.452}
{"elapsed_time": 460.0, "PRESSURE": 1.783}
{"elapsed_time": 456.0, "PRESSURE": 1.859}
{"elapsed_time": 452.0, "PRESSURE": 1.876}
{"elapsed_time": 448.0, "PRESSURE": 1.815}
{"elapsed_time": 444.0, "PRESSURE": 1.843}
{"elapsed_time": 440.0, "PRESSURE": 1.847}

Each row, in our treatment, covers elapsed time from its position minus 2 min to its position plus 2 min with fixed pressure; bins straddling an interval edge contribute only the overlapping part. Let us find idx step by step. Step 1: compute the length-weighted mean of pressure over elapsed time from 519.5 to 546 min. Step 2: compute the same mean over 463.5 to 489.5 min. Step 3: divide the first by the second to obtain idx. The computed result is 1.36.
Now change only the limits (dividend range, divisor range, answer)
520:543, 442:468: 1.00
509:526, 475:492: 1.35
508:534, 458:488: 1.32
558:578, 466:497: 1.33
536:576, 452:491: 1.22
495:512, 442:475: 1.12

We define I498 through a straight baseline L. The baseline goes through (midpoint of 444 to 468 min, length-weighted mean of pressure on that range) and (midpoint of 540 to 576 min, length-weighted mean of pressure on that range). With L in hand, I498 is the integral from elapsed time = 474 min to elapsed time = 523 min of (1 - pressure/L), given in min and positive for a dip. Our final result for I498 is 3.2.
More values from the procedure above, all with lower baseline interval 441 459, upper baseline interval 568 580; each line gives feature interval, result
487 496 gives 1.7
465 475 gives 3.6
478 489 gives 3.4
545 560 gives 0.5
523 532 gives 0.3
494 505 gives 0.3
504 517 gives 0.1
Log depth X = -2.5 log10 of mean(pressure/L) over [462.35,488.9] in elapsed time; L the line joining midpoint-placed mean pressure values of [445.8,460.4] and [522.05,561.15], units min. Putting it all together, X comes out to 0.38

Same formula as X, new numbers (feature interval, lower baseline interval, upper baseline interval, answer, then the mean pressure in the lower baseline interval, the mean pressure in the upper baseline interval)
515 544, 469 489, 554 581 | -0.12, 1.27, 1.75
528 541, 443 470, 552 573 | 0.01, 1.66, 1.74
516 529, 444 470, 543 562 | -0.04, 1.65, 1.72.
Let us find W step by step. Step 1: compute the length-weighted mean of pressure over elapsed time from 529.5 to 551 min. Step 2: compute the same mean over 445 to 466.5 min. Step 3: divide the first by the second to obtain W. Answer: 0.98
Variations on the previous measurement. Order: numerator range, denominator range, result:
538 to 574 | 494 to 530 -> 0.97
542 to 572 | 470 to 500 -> 1.23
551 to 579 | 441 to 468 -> 1.02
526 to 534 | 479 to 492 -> 1.33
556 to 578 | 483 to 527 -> 1.05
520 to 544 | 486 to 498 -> 1.14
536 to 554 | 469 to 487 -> 1.35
